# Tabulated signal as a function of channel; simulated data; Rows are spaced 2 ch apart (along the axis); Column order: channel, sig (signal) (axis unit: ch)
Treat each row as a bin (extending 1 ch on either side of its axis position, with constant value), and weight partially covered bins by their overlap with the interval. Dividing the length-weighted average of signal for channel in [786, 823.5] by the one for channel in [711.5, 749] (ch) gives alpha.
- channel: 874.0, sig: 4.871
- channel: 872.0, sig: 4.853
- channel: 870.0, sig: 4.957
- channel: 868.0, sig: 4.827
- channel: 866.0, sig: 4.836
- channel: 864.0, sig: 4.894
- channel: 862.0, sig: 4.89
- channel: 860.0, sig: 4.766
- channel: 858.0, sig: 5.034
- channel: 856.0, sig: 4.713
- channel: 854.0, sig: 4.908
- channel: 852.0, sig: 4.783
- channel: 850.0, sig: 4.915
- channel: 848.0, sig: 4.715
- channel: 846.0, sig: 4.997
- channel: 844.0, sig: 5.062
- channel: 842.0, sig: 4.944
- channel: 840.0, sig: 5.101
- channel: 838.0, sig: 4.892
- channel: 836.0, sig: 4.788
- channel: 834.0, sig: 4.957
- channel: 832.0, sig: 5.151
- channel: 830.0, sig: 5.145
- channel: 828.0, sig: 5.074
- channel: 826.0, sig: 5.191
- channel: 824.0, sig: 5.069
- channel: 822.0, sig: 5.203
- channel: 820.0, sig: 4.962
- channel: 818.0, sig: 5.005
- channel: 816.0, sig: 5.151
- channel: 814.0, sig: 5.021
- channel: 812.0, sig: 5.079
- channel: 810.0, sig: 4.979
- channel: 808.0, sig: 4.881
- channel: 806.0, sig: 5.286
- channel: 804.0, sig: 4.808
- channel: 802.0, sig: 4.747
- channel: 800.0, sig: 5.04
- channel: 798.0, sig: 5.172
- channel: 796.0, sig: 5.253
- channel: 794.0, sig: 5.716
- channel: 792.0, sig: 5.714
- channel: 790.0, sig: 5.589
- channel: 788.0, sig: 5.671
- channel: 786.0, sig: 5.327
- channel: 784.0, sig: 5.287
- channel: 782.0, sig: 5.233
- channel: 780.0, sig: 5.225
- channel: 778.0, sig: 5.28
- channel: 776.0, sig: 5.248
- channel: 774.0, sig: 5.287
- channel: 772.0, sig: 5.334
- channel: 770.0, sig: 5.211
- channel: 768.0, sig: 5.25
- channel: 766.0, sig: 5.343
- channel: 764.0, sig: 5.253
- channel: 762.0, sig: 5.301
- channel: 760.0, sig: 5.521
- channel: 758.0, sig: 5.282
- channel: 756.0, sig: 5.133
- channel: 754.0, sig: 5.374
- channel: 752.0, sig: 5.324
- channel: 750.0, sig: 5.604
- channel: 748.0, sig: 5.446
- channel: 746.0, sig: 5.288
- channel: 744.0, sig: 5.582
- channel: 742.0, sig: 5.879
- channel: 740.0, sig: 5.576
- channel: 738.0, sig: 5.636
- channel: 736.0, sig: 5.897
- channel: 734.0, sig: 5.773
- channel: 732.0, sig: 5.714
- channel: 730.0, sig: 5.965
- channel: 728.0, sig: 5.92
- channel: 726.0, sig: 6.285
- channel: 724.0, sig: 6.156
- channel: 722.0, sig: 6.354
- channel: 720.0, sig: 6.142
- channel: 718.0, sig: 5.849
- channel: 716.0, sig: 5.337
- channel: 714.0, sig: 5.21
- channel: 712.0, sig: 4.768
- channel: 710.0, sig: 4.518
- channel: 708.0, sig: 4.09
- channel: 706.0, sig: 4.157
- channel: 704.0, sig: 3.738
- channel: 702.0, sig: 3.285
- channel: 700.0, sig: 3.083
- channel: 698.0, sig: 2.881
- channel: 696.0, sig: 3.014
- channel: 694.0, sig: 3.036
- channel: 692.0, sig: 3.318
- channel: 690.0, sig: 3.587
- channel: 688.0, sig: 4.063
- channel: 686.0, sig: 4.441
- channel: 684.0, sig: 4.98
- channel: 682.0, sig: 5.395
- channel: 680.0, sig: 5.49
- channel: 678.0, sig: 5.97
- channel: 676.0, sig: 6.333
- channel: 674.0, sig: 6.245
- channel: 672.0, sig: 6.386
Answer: 0.9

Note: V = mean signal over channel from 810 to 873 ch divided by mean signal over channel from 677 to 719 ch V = 1.2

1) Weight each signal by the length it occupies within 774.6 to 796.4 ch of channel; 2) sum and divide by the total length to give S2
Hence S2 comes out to 5.42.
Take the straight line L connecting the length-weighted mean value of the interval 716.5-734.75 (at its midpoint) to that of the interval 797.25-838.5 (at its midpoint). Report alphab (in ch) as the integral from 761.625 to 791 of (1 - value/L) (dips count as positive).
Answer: 0.8 ch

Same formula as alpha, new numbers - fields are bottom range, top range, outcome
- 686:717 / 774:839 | 1.33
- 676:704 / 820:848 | 1.22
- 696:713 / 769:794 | 1.43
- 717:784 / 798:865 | 0.89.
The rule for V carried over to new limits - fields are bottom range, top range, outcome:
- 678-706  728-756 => 1.42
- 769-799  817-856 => 0.93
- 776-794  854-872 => 0.90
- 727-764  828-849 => 0.90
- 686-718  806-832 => 1.28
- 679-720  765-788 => 1.24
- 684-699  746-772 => 1.49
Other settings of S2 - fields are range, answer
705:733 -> 5.46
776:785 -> 5.26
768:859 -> 5.12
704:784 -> 5.41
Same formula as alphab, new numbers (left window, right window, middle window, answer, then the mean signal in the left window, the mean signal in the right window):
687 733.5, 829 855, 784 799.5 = -2.0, 4.64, 4.95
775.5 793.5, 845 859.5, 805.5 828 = 0.3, 5.41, 4.86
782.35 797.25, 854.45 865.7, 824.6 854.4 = 0.4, 5.49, 4.86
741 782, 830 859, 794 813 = 0.3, 5.36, 4.93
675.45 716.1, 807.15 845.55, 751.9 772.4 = -2.8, 4.27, 5.03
